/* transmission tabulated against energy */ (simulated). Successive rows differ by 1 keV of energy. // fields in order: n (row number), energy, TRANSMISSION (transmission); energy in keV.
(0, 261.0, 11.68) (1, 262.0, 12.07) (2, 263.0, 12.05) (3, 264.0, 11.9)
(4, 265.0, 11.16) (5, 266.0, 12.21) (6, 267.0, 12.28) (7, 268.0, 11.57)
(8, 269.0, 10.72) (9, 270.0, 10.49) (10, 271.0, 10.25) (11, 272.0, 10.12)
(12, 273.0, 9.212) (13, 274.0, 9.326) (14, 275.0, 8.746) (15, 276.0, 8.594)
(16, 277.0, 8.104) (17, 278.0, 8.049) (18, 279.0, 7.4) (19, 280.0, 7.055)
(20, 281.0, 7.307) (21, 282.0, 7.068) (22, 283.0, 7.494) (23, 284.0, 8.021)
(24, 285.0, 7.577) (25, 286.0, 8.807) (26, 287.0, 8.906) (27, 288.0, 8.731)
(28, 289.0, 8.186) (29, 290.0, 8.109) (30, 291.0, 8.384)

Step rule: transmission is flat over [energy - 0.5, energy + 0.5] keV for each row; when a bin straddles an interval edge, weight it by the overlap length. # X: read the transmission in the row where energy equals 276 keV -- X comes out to 8.594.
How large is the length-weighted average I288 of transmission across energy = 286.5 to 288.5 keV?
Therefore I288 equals 8.82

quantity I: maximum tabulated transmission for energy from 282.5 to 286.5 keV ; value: 8.807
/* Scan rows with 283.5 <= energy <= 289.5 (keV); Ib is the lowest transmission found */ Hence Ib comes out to 7.577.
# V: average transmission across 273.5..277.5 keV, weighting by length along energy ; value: 8.69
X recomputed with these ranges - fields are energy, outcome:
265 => 11.16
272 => 10.12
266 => 12.21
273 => 9.212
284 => 8.021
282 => 7.068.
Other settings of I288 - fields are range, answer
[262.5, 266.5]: 11.8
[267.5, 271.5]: 10.8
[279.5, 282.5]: 7.14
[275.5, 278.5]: 8.25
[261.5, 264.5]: 12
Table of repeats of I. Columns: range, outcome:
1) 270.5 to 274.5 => 10.25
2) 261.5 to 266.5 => 12.21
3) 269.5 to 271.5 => 10.49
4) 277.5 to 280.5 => 8.049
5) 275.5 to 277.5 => 8.594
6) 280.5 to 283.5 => 7.494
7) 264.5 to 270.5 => 12.28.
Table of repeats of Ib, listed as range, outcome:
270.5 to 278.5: 8.049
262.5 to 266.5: 11.16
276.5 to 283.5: 7.055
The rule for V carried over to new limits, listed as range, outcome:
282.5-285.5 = 7.7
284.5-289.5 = 8.44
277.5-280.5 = 7.5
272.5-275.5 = 9.09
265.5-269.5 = 11.7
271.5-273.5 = 9.67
